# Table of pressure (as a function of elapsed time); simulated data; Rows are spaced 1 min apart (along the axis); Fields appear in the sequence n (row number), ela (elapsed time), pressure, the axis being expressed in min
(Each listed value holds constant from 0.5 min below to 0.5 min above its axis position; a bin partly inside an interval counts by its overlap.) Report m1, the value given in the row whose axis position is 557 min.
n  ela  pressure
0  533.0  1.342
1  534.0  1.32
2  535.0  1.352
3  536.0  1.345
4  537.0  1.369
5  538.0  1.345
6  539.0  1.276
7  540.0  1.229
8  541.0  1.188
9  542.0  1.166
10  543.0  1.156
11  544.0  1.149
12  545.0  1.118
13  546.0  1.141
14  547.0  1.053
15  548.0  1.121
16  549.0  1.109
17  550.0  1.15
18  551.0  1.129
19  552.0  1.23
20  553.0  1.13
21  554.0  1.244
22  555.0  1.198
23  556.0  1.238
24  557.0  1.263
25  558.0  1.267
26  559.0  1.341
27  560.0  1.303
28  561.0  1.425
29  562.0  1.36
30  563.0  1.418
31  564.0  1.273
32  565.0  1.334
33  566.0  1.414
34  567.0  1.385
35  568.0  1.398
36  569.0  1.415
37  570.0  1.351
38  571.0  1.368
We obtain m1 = 1.263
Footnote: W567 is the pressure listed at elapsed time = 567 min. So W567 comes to 1.385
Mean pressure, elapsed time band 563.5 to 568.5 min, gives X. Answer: 1.36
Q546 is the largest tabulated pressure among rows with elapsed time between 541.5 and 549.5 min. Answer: 1.166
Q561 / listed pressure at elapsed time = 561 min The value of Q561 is 1.425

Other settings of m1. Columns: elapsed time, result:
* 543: 1.156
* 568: 1.398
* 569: 1.415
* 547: 1.053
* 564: 1.273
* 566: 1.414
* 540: 1.229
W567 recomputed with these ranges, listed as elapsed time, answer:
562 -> 1.36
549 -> 1.109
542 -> 1.166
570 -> 1.351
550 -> 1.15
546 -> 1.141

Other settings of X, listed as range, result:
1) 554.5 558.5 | 1.24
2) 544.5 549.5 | 1.11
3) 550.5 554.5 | 1.18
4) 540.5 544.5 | 1.16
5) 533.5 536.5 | 1.34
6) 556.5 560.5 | 1.29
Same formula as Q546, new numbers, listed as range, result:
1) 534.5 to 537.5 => 1.369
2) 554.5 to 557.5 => 1.263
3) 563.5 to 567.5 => 1.414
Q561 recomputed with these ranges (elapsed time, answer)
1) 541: 1.188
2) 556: 1.238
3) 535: 1.352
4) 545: 1.118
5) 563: 1.418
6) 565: 1.334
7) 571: 1.368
